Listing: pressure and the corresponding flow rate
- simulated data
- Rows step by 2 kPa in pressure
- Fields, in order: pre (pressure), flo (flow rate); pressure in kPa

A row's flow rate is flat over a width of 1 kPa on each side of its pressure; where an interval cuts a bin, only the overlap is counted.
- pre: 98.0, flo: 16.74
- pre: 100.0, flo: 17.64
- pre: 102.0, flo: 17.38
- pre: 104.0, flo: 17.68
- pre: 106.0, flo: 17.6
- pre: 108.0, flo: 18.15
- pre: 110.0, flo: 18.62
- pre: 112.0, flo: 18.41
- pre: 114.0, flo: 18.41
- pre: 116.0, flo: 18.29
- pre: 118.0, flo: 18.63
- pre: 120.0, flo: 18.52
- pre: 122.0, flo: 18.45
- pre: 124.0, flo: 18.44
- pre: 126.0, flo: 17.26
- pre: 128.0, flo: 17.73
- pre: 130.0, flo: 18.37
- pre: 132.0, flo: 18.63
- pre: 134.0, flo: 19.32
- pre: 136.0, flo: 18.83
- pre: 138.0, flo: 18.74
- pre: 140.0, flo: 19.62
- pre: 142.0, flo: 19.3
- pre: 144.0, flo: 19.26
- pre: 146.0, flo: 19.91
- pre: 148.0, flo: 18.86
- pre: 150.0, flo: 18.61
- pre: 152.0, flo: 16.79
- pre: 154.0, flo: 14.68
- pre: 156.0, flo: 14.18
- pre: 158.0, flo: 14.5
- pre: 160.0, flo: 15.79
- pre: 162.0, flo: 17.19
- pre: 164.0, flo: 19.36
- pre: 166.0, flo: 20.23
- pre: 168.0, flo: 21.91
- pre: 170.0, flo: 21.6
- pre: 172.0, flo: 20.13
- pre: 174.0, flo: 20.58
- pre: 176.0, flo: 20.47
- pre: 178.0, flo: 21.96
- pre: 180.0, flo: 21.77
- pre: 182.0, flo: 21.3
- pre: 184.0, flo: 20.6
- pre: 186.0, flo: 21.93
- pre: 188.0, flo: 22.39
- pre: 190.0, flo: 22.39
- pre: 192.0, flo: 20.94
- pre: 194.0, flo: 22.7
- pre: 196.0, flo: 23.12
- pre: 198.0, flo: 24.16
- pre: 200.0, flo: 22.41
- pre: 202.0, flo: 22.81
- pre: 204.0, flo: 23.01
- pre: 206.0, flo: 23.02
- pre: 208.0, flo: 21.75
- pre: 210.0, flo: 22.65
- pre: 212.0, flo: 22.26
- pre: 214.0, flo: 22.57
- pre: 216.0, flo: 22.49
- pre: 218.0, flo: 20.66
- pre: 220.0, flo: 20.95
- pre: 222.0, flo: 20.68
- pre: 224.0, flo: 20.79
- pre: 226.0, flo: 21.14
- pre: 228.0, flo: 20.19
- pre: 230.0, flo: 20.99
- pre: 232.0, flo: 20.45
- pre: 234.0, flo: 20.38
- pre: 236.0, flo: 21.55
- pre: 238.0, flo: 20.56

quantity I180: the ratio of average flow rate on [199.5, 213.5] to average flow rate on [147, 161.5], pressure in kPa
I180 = 1.39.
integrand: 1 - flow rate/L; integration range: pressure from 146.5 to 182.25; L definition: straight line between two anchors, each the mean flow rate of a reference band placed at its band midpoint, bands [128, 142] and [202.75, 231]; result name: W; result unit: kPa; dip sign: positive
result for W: 1.88 kPa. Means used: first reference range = 18.9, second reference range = 21.7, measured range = 18.8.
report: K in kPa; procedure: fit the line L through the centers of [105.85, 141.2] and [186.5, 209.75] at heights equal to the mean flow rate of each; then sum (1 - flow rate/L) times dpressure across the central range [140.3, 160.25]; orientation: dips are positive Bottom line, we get 2.6 kPa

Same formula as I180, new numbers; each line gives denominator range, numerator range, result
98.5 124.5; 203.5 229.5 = 1.19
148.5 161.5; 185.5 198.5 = 1.41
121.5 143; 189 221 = 1.20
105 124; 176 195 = 1.18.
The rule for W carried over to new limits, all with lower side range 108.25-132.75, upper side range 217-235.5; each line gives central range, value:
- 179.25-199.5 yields -2.31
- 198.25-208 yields -1.27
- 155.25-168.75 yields 1.18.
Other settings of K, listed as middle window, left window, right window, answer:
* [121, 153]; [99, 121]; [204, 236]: 0.5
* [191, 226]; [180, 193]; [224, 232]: -1.7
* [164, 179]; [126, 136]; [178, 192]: 0.0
